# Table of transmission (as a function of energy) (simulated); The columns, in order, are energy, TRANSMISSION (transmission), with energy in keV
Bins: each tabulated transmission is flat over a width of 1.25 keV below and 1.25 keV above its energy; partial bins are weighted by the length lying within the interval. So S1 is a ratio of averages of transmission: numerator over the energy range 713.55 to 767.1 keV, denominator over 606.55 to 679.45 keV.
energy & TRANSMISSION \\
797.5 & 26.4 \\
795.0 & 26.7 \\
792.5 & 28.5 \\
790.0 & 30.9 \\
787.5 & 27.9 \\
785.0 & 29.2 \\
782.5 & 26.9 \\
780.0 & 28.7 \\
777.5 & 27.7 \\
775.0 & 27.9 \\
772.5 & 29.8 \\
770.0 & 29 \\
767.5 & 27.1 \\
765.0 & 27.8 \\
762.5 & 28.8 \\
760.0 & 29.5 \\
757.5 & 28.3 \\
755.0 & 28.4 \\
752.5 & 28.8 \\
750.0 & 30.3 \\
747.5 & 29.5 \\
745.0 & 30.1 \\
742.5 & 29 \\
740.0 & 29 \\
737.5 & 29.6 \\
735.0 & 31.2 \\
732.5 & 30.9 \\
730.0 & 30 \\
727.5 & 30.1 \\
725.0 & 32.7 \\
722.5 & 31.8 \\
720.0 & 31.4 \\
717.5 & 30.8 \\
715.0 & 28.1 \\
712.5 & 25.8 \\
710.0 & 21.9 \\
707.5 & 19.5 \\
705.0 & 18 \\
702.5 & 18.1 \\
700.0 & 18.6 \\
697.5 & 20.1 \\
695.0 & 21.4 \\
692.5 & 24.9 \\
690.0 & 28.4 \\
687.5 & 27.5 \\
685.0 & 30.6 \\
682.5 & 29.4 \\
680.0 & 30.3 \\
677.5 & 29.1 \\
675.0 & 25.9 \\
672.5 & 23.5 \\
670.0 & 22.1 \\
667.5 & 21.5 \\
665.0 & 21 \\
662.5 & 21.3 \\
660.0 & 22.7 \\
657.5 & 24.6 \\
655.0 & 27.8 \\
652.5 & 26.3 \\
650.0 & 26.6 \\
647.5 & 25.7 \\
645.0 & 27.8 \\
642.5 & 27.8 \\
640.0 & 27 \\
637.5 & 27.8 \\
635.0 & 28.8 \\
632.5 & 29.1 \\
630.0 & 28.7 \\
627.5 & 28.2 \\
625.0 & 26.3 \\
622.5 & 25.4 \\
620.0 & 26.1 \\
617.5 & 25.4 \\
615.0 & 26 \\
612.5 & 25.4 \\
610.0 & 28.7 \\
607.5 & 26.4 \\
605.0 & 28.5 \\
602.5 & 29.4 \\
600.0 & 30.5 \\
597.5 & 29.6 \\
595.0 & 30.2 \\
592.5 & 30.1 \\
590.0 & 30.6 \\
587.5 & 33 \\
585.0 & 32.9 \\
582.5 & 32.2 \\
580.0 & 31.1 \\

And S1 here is 1.14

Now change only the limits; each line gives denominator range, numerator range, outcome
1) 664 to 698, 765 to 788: 1.10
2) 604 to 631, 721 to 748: 1.13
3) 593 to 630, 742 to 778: 1.04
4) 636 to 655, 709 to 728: 1.08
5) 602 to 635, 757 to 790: 1.05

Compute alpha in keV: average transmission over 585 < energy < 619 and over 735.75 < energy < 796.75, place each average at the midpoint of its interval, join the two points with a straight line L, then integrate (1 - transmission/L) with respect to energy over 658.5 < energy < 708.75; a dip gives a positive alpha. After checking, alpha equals 8.9 keV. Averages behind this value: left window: 28.9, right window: 28.7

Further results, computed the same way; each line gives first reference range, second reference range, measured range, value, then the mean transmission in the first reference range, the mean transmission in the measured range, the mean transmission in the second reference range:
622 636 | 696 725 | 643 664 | 1.1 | 27.9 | 25.4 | 24.4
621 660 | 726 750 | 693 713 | 5.9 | 27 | 20.4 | 30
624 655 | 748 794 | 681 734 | 3.5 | 27.5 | 26.2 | 28.6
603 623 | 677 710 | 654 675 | 1.5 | 26.6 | 23.2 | 24.1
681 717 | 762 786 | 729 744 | -2.2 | 23.9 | 30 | 28.3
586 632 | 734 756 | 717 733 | -1.0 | 28.3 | 31.1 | 29.5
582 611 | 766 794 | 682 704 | 3.9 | 30.1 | 24.1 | 28.5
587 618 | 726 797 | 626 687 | 5.1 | 28.7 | 26.4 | 29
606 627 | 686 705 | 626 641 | -1.6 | 26.3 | 28.3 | 22.5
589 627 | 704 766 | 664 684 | 1.9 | 27.9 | 25.5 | 28.5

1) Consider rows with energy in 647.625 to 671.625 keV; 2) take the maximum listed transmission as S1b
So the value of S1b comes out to 27.8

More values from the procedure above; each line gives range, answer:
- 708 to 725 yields 32.7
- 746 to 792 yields 30.9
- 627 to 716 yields 30.6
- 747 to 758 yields 30.3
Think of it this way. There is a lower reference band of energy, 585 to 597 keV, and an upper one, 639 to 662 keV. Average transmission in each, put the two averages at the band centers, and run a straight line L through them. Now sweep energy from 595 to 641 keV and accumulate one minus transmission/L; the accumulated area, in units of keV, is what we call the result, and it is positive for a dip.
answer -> 1.74 keV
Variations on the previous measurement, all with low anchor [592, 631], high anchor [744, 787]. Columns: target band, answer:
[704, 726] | 1.3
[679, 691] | -0.4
